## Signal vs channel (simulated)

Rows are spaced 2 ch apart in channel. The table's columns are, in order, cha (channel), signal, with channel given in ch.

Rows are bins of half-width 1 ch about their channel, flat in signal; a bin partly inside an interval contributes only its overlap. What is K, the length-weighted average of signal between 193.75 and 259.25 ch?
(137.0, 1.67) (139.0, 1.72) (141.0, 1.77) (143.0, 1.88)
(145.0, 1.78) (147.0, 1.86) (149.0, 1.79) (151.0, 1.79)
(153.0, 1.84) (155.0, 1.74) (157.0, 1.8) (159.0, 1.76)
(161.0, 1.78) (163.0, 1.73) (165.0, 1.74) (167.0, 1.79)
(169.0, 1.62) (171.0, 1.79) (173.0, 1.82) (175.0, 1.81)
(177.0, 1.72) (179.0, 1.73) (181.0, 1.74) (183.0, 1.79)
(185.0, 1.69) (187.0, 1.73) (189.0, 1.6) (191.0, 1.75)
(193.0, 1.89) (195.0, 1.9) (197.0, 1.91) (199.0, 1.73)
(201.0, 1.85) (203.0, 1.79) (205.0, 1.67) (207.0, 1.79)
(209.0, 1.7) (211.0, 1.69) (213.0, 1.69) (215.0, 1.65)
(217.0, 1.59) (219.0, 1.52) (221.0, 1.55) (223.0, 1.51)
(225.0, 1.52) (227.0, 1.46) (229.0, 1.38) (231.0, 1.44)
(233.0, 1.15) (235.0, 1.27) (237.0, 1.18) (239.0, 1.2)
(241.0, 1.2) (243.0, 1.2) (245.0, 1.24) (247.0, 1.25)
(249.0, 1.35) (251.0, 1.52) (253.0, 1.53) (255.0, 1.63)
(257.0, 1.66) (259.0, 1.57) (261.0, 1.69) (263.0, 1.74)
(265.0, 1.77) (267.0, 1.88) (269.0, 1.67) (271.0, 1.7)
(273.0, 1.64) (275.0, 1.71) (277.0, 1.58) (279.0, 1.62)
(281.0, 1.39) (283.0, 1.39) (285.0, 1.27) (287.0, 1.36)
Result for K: 1.52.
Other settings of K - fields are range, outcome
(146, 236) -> 1.69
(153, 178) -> 1.76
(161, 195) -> 1.75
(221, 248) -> 1.32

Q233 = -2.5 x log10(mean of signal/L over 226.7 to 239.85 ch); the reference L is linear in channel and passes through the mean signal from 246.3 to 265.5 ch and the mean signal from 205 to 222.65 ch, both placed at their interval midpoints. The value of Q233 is 0.24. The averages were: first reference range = 1.64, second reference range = 1.57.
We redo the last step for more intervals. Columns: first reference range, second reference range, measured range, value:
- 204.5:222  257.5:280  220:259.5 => 0.20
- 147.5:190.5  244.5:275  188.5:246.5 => 0.08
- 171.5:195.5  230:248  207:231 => -0.11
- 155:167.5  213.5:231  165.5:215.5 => -0.07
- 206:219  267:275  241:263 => 0.16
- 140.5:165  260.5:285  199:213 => -0.01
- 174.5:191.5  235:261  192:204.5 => -0.12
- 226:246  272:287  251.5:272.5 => -0.19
